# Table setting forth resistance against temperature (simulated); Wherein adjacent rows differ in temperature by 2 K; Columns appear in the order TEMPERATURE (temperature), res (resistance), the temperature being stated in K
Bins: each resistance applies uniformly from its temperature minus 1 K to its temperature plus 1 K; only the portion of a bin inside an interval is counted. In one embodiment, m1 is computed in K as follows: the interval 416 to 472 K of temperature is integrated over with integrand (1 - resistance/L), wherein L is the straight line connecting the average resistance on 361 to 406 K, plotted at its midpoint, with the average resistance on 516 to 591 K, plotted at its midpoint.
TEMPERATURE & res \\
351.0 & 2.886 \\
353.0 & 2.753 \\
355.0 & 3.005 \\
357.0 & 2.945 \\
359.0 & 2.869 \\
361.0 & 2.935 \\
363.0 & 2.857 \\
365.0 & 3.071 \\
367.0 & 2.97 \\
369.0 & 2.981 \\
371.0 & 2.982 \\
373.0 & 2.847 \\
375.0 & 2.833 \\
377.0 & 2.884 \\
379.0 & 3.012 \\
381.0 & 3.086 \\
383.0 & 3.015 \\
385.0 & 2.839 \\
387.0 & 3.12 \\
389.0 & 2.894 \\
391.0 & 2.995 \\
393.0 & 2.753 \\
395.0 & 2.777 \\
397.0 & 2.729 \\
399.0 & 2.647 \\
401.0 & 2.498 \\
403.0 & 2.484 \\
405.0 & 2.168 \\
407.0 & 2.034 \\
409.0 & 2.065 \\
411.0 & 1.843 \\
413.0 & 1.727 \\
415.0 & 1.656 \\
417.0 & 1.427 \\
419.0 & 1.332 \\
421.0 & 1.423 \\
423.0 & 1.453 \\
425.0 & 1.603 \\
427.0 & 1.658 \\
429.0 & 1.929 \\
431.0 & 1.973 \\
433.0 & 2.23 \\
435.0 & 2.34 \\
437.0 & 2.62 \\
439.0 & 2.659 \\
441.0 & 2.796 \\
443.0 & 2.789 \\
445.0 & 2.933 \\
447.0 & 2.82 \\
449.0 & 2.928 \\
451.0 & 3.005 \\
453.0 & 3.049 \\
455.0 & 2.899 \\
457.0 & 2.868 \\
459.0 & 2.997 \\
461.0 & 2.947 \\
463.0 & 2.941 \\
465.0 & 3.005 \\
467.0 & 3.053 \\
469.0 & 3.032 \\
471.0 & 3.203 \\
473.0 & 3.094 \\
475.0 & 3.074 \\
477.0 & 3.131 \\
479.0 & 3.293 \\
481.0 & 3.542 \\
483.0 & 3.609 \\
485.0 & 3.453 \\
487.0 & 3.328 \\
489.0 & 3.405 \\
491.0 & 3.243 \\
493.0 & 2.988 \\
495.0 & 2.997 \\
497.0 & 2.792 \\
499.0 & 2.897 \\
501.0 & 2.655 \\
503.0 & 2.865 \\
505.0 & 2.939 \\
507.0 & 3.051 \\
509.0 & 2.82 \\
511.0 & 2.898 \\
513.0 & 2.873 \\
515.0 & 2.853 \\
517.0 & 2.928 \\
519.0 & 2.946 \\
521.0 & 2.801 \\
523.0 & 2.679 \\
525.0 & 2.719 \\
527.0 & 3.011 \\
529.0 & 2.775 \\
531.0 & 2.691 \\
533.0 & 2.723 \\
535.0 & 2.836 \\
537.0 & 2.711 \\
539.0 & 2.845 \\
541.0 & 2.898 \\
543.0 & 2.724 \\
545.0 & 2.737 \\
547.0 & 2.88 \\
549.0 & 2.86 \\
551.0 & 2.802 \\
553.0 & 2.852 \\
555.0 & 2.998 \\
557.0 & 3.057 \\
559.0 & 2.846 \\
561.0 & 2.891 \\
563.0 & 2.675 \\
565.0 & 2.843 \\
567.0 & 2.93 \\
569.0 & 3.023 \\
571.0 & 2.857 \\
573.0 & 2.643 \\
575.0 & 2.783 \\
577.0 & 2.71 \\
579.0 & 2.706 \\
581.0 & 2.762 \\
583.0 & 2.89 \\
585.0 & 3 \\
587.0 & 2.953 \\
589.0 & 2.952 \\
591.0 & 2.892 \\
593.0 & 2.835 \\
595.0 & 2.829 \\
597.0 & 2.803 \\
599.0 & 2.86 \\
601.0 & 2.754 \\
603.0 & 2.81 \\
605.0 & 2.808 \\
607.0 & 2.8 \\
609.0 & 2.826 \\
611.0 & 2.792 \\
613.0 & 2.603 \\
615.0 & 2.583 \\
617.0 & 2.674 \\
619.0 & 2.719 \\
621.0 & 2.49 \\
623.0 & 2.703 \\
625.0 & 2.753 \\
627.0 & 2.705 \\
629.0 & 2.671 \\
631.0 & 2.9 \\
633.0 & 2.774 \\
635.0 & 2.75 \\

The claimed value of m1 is 6.75 K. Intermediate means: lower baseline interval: 2.84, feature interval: 2.5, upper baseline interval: 2.84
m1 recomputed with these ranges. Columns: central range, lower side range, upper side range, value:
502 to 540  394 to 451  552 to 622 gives -4.0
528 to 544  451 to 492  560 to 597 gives 1.0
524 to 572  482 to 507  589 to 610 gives 1.9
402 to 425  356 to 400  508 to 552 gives 8.9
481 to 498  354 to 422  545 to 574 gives -3.1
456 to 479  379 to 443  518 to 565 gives -4.7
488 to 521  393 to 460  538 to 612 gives -4.5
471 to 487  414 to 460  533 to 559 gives -5.0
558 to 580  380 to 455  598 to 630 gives -1.4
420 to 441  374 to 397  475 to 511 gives 6.8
